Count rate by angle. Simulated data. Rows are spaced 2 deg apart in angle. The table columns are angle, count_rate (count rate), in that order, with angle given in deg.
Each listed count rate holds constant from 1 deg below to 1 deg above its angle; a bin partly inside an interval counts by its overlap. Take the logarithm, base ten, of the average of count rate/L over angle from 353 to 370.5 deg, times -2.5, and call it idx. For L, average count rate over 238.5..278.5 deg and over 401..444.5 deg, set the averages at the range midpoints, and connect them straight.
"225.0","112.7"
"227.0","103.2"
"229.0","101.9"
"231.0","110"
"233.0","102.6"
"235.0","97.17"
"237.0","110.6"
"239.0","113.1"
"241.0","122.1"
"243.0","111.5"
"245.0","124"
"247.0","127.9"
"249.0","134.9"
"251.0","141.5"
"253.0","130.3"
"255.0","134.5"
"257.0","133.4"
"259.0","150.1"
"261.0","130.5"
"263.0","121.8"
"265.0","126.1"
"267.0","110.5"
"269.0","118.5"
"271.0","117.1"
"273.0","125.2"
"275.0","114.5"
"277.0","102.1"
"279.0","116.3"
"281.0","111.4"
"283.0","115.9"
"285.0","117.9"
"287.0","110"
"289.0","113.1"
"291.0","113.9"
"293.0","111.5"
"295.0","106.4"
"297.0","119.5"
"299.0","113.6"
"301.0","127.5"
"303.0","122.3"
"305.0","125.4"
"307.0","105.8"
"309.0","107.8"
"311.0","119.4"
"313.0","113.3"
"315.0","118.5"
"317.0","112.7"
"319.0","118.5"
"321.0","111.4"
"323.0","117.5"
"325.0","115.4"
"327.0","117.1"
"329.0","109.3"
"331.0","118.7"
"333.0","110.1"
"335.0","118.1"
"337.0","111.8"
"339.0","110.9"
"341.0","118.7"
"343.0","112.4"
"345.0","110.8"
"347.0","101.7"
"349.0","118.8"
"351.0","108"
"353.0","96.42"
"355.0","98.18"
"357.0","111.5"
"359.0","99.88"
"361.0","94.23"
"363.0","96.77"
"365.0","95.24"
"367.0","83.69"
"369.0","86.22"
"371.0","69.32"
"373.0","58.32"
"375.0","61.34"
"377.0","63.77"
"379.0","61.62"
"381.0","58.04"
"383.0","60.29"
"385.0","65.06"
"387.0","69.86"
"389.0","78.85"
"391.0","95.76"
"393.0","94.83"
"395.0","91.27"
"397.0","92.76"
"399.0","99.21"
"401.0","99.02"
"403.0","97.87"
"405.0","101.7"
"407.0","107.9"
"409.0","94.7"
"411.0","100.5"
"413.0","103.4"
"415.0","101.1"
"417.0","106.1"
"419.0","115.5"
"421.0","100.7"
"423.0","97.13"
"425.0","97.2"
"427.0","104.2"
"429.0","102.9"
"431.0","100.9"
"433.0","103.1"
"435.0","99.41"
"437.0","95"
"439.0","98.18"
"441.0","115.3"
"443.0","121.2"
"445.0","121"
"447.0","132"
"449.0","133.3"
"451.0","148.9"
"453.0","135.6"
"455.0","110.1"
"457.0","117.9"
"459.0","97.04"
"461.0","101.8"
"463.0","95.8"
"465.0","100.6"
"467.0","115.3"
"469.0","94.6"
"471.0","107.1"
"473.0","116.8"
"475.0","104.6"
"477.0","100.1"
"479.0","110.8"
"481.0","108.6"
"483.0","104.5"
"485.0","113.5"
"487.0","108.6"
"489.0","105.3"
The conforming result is 0.17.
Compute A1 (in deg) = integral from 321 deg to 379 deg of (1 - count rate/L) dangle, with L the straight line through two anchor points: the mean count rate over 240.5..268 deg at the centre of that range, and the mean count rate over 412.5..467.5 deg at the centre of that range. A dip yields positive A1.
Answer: 9.3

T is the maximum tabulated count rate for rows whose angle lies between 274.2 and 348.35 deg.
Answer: 127.5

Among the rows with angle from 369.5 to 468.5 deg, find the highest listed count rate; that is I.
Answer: 148.9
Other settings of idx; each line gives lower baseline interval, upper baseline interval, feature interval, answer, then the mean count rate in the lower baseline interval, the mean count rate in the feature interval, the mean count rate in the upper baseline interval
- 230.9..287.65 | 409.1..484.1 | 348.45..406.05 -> 0.29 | 120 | 86.2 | 108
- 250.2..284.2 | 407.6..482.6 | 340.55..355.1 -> 0.08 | 123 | 108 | 108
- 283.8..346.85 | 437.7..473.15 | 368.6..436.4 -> 0.27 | 115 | 89.5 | 114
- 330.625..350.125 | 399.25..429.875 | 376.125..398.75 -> 0.35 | 113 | 76.5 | 102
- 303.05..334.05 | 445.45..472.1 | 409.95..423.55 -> 0.11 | 115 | 104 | 115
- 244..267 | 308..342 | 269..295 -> 0.10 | 131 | 114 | 115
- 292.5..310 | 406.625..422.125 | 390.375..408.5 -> 0.08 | 116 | 97.8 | 104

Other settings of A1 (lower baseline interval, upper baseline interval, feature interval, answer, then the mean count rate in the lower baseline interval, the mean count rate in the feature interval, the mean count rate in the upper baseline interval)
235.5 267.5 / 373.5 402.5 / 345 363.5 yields -2.77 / 126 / 103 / 78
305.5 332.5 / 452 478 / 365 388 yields 8.94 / 114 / 68.3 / 107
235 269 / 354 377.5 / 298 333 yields -4.44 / 125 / 116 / 85.3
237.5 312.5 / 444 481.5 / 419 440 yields 2.55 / 120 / 101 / 113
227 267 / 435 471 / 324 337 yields 0.39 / 122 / 115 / 113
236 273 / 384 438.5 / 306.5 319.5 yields 0.11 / 125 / 114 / 96.9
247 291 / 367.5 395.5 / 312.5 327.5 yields -2.38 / 123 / 116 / 72.3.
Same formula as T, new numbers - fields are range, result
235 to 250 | 134.9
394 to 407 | 107.9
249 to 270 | 150.1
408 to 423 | 115.5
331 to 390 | 118.8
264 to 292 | 126.1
